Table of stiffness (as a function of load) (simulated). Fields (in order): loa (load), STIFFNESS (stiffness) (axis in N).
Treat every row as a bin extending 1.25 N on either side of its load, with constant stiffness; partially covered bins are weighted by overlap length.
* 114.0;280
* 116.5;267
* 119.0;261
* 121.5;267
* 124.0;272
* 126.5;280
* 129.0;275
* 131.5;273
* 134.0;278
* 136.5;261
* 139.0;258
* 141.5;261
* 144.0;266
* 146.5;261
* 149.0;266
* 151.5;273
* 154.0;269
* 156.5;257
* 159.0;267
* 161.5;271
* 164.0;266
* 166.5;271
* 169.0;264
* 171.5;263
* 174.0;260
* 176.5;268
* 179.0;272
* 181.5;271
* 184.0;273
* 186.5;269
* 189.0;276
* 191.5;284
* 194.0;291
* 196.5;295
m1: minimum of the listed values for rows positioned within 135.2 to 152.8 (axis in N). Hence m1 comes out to 258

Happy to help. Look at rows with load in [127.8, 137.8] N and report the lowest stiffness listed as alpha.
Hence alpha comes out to 261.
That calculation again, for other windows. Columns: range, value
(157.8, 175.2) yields 260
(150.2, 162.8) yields 257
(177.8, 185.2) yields 271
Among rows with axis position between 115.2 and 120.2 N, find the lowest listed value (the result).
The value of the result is 261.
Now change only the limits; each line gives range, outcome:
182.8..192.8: 269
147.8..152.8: 266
